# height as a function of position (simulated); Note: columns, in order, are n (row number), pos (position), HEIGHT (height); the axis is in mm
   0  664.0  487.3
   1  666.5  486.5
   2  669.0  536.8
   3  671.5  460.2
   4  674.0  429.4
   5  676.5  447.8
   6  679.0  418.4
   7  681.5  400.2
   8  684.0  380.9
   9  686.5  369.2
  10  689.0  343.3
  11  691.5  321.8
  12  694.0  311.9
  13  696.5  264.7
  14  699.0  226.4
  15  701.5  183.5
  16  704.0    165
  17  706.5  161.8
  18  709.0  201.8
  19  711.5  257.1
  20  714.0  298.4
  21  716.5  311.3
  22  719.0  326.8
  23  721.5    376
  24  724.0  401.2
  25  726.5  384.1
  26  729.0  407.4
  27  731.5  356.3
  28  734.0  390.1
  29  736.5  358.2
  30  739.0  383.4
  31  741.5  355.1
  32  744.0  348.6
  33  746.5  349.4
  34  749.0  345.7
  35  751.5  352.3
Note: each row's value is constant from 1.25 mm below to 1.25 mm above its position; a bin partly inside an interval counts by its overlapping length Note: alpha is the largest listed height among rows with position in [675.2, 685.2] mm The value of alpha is 447.8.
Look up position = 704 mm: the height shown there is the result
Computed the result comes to 165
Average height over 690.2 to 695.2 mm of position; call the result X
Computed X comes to 317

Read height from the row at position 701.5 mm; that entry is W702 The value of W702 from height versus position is 183.5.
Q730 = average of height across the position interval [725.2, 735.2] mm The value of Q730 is 385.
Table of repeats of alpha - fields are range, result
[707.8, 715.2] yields 298.4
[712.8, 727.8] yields 401.2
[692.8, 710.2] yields 311.9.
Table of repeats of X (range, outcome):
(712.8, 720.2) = 312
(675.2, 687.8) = 403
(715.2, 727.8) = 360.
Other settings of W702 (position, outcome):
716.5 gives 311.3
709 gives 201.8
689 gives 343.3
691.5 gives 321.8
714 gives 298.4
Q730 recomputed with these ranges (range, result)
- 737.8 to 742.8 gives 369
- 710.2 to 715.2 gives 277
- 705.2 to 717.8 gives 246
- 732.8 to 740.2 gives 377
